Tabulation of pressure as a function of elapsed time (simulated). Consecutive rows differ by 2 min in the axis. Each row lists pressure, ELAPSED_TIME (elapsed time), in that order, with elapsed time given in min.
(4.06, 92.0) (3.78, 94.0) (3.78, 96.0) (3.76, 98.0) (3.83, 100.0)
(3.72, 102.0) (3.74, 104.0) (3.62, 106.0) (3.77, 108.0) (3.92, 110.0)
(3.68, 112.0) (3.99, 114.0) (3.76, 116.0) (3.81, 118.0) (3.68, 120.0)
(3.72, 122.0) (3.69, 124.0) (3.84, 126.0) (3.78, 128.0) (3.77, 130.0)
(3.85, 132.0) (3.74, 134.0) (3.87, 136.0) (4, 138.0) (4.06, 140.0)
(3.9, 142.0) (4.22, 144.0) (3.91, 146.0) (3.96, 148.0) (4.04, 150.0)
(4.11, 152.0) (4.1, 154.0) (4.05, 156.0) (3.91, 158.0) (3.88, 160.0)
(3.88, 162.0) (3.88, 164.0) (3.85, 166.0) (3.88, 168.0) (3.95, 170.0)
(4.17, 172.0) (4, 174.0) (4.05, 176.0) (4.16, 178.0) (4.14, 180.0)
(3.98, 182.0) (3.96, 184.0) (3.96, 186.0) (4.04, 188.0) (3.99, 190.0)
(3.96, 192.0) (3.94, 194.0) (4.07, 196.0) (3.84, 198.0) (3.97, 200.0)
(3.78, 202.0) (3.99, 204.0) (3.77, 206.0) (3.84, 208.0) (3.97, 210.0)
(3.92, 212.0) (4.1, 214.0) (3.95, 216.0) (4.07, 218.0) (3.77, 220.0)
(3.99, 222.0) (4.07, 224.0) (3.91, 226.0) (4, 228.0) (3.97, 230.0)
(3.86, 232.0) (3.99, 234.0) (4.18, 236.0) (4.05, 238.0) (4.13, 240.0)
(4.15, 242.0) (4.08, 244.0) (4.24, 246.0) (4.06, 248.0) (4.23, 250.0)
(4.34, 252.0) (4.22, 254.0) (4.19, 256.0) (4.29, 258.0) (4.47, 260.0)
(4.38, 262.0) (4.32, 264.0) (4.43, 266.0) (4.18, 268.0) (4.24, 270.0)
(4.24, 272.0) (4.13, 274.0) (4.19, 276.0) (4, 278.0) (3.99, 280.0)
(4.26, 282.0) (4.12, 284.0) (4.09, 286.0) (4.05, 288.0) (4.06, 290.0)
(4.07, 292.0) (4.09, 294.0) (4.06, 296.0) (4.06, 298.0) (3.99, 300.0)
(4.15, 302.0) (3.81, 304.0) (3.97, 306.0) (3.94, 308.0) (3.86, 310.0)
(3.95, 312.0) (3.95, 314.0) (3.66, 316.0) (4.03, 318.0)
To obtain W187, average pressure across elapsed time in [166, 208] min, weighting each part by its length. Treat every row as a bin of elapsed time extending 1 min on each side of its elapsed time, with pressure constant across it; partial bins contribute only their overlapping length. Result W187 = 3.97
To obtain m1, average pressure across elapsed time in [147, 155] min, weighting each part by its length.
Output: 4.05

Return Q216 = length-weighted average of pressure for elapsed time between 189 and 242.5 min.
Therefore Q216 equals 3.97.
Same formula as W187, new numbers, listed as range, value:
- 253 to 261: 4.29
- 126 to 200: 3.97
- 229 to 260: 4.14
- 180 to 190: 4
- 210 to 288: 4.12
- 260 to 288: 4.2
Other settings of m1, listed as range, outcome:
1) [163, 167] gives 3.87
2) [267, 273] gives 4.22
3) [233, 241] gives 4.09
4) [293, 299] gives 4.07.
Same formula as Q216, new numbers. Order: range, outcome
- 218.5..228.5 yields 3.95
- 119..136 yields 3.77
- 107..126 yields 3.78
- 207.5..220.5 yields 3.96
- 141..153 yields 4.02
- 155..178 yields 3.96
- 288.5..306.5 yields 4.03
